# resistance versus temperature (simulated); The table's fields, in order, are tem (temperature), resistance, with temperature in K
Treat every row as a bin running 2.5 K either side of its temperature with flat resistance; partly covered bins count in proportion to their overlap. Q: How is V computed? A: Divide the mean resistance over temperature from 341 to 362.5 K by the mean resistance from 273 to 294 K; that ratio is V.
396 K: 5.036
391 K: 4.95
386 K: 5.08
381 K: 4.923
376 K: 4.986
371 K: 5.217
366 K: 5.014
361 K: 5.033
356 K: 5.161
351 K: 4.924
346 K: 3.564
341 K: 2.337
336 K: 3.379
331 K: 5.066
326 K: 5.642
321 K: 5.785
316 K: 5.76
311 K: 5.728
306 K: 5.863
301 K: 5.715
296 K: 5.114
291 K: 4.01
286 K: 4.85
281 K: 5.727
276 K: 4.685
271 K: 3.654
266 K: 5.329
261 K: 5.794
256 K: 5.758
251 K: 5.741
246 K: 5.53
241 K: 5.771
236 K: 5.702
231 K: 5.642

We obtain 0.9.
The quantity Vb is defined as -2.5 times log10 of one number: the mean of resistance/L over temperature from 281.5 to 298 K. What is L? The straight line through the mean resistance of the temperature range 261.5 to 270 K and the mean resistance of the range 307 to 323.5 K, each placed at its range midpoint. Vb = 0.14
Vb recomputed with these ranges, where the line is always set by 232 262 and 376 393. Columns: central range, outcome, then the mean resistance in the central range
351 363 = 0.014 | 5.06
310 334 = -0.045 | 5.54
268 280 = 0.252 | 4.41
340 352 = 0.395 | 3.6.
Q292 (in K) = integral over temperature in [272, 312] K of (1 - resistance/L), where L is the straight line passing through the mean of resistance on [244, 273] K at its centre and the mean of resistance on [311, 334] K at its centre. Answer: 2.23 K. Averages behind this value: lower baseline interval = 5.33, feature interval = 5.13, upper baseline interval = 5.53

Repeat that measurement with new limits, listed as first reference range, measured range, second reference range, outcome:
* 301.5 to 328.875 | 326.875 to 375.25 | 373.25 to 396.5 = 7.8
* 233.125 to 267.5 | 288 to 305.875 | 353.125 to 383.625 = 1.2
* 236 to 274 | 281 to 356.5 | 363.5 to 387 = 4.7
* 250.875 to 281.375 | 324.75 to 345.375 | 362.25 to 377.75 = 4.6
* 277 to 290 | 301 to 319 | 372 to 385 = -2.6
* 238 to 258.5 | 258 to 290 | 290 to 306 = 2.7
